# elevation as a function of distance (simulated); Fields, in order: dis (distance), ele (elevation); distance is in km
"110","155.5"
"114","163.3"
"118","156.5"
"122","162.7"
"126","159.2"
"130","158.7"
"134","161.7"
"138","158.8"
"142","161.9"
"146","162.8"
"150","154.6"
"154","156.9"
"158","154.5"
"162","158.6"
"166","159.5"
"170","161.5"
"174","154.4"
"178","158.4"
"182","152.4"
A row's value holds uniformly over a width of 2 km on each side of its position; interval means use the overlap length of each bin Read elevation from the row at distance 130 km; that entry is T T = 158.7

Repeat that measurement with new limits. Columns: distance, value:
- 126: 159.2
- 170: 161.5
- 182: 152.4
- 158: 154.5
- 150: 154.6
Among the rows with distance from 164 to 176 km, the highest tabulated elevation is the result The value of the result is 161.5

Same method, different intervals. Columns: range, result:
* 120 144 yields 162.7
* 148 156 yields 156.9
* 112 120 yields 163.3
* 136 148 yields 162.8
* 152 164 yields 158.6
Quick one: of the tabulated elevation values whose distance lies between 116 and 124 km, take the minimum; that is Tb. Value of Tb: 156.5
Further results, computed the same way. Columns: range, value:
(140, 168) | 154.5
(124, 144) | 158.7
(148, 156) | 154.6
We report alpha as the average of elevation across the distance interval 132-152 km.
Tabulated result 160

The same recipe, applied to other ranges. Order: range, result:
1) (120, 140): 160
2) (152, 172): 158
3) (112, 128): 160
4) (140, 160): 158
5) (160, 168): 159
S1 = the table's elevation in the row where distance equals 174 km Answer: 154.4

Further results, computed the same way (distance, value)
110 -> 155.5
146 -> 162.8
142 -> 161.9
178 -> 158.4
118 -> 156.5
